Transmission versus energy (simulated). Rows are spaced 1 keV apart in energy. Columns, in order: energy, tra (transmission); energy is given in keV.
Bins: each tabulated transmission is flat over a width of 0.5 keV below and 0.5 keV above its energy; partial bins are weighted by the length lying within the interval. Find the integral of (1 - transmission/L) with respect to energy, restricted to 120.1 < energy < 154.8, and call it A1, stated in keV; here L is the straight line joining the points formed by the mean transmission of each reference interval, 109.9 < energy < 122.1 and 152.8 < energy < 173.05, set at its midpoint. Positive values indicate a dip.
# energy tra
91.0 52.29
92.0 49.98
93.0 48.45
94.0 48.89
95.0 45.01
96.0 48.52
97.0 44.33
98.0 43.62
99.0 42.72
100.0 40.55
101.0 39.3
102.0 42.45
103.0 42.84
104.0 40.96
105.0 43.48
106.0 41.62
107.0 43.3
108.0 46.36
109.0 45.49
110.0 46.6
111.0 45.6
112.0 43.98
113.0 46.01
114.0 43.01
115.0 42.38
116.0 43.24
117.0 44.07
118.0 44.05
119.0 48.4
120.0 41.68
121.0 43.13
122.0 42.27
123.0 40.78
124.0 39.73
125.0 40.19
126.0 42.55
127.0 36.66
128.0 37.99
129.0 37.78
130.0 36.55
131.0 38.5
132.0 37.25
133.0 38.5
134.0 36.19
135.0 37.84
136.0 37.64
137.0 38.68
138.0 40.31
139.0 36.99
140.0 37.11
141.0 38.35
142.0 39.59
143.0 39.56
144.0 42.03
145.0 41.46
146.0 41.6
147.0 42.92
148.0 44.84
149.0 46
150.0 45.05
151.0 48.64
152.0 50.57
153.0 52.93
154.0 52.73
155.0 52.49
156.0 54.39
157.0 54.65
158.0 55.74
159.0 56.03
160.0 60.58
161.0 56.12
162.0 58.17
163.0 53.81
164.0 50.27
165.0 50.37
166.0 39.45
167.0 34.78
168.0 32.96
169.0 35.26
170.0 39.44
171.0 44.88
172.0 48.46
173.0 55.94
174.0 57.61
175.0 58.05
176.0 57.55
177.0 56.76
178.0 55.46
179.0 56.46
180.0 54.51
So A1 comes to 3.9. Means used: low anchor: 44.2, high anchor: 49.3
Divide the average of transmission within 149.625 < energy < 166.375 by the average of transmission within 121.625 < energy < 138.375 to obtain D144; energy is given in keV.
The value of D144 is 1.4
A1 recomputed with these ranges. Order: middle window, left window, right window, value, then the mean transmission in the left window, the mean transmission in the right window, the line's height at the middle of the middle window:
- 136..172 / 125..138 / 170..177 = 0.1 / 38.2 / 52.9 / 46.1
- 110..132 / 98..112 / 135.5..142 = -0.5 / 43.2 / 38.3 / 40.9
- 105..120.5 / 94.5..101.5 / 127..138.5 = -1.2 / 43.4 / 37.9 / 41.1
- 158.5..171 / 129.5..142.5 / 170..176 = 0.4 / 38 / 52.2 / 49.1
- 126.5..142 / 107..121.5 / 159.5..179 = 2.9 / 44.5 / 50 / 46.5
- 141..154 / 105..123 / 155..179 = 1.0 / 44.1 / 50.9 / 48.4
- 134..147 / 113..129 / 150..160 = 2.4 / 42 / 53.1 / 48.4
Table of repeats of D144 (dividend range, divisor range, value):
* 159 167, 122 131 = 1.32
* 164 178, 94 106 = 1.10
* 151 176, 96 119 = 1.15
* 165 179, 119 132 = 1.19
